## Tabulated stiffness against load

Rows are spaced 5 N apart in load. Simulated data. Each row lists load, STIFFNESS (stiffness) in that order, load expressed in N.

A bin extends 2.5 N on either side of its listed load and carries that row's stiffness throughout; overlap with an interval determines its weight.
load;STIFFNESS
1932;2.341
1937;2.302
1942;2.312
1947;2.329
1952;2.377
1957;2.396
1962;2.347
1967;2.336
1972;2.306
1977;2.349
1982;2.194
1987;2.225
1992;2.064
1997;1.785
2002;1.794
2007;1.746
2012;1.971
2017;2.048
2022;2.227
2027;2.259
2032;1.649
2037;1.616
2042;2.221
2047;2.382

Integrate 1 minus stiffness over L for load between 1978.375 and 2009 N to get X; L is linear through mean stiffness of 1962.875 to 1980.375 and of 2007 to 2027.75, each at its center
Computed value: 3.1 N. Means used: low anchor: 2.33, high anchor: 2.07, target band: 1.99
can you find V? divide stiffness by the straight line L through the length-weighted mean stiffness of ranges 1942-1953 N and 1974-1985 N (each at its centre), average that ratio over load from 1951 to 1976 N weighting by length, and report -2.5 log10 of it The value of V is -0.02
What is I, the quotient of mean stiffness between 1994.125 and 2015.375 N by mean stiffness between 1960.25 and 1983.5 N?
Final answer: 0.8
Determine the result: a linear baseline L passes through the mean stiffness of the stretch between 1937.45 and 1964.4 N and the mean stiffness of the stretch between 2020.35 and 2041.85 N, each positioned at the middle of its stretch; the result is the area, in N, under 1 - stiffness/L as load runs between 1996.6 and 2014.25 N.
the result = 2.17 N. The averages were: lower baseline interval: 2.35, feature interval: 1.83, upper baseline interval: 1.96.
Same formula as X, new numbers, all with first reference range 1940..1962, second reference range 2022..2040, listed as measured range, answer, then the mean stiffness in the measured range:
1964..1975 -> -0.4 N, 2.32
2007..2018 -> 0.3 N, 1.94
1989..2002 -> 1.2 N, 1.91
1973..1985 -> -0.4 N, 2.27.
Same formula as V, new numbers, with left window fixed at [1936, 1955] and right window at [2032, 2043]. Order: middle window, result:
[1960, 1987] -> -0.06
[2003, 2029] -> -0.05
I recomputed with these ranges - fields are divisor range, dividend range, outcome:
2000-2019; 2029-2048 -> 1.03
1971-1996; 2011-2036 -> 0.91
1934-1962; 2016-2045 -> 0.86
